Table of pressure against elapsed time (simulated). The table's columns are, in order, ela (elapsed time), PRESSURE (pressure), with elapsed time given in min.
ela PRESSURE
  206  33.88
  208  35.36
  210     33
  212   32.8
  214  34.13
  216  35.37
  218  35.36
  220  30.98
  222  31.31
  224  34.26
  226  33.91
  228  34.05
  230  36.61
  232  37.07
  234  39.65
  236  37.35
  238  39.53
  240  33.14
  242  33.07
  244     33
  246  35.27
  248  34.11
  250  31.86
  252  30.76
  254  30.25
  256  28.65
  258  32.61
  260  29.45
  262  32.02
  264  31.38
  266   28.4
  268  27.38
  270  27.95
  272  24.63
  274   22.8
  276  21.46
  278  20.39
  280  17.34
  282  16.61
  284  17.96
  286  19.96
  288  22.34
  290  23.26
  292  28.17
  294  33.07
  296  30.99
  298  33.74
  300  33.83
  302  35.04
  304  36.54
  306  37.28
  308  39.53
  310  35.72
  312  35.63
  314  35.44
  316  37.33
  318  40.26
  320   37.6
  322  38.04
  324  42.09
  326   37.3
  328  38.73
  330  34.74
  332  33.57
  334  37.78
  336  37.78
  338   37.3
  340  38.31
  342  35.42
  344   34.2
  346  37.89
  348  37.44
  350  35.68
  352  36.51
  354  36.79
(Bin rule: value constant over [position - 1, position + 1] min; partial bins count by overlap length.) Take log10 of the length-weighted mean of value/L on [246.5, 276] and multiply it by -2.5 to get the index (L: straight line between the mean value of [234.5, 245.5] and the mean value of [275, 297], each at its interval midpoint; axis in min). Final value 0.01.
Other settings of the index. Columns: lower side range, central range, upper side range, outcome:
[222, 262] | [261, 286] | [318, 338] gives 0.42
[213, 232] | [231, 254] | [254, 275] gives -0.11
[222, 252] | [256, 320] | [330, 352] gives 0.21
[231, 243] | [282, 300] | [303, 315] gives 0.37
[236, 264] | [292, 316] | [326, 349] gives 0.01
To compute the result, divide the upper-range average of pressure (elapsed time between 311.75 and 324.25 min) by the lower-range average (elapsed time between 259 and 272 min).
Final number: 1.3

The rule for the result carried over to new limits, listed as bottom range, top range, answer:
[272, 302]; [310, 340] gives 1.51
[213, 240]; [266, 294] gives 0.65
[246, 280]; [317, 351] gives 1.32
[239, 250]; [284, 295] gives 0.74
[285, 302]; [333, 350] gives 1.29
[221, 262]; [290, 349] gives 1.07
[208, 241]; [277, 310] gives 0.81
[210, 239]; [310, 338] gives 1.06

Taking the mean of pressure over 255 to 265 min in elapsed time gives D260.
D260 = 30.8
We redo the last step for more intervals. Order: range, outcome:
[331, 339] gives 36.6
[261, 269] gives 29.8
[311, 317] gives 36.1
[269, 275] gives 25.1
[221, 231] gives 34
